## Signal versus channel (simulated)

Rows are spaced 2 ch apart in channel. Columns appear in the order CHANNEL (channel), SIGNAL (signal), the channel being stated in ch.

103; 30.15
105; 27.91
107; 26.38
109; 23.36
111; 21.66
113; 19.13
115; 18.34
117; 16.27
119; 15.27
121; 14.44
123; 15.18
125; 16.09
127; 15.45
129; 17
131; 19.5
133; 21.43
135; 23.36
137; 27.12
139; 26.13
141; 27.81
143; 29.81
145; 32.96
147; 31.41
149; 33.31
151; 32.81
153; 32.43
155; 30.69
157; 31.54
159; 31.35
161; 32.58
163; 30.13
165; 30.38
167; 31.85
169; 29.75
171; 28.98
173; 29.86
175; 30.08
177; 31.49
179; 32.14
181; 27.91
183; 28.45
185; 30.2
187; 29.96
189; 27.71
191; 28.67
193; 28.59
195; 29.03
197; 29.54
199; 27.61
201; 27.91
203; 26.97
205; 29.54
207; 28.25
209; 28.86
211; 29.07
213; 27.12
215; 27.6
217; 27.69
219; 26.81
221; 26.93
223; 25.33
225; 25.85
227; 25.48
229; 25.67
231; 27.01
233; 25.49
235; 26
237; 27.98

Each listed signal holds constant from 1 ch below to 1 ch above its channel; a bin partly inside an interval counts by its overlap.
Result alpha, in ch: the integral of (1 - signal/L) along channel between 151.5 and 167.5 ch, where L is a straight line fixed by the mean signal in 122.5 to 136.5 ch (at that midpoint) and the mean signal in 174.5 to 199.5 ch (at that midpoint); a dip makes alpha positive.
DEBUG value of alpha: -4.7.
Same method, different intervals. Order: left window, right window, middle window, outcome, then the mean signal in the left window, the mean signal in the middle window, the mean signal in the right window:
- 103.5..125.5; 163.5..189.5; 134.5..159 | -4.92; 19.8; 30.1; 30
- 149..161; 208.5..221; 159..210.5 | 0.63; 32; 29.5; 27.7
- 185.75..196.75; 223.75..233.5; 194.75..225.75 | -0.42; 28.9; 27.7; 25.9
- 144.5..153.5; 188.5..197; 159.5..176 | 0.23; 32.6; 30.5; 28.7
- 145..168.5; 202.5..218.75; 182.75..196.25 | 0.24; 31.7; 29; 28.1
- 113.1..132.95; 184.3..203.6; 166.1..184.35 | -3.30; 16.8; 30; 28.6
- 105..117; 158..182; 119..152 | 2.62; 21.8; 23.7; 30.5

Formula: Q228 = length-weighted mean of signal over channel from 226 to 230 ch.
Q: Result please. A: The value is 25.6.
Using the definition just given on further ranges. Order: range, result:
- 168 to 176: 29.7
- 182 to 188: 29.5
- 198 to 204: 27.5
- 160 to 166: 31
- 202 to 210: 28.4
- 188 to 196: 28.5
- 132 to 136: 22.4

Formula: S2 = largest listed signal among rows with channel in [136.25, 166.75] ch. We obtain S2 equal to 33.31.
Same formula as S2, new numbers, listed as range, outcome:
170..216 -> 32.14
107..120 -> 26.38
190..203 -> 29.54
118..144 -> 29.81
